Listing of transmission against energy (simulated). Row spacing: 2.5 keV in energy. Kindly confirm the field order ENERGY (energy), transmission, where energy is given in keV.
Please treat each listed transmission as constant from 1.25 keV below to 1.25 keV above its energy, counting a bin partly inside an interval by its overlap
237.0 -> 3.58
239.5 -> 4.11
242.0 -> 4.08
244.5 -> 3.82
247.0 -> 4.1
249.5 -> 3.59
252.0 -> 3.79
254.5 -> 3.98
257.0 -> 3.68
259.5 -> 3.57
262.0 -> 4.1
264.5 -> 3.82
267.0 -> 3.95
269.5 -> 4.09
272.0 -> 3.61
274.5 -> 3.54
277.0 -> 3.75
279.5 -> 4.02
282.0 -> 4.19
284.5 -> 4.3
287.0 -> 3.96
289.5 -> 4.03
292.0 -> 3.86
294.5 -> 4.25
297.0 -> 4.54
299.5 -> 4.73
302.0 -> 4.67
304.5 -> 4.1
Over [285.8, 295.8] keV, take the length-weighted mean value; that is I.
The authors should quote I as 4.03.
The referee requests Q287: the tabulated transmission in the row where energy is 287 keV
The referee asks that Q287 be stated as 3.96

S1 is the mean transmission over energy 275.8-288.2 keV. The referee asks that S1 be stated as 4.05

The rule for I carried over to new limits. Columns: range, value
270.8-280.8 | 3.73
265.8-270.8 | 4.02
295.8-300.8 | 4.64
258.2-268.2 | 3.86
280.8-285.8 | 4.24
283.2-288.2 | 4.13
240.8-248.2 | 4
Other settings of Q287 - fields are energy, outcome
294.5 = 4.25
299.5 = 4.73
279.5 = 4.02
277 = 3.75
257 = 3.68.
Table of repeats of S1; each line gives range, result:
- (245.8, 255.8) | 3.86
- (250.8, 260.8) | 3.76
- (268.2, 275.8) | 3.75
